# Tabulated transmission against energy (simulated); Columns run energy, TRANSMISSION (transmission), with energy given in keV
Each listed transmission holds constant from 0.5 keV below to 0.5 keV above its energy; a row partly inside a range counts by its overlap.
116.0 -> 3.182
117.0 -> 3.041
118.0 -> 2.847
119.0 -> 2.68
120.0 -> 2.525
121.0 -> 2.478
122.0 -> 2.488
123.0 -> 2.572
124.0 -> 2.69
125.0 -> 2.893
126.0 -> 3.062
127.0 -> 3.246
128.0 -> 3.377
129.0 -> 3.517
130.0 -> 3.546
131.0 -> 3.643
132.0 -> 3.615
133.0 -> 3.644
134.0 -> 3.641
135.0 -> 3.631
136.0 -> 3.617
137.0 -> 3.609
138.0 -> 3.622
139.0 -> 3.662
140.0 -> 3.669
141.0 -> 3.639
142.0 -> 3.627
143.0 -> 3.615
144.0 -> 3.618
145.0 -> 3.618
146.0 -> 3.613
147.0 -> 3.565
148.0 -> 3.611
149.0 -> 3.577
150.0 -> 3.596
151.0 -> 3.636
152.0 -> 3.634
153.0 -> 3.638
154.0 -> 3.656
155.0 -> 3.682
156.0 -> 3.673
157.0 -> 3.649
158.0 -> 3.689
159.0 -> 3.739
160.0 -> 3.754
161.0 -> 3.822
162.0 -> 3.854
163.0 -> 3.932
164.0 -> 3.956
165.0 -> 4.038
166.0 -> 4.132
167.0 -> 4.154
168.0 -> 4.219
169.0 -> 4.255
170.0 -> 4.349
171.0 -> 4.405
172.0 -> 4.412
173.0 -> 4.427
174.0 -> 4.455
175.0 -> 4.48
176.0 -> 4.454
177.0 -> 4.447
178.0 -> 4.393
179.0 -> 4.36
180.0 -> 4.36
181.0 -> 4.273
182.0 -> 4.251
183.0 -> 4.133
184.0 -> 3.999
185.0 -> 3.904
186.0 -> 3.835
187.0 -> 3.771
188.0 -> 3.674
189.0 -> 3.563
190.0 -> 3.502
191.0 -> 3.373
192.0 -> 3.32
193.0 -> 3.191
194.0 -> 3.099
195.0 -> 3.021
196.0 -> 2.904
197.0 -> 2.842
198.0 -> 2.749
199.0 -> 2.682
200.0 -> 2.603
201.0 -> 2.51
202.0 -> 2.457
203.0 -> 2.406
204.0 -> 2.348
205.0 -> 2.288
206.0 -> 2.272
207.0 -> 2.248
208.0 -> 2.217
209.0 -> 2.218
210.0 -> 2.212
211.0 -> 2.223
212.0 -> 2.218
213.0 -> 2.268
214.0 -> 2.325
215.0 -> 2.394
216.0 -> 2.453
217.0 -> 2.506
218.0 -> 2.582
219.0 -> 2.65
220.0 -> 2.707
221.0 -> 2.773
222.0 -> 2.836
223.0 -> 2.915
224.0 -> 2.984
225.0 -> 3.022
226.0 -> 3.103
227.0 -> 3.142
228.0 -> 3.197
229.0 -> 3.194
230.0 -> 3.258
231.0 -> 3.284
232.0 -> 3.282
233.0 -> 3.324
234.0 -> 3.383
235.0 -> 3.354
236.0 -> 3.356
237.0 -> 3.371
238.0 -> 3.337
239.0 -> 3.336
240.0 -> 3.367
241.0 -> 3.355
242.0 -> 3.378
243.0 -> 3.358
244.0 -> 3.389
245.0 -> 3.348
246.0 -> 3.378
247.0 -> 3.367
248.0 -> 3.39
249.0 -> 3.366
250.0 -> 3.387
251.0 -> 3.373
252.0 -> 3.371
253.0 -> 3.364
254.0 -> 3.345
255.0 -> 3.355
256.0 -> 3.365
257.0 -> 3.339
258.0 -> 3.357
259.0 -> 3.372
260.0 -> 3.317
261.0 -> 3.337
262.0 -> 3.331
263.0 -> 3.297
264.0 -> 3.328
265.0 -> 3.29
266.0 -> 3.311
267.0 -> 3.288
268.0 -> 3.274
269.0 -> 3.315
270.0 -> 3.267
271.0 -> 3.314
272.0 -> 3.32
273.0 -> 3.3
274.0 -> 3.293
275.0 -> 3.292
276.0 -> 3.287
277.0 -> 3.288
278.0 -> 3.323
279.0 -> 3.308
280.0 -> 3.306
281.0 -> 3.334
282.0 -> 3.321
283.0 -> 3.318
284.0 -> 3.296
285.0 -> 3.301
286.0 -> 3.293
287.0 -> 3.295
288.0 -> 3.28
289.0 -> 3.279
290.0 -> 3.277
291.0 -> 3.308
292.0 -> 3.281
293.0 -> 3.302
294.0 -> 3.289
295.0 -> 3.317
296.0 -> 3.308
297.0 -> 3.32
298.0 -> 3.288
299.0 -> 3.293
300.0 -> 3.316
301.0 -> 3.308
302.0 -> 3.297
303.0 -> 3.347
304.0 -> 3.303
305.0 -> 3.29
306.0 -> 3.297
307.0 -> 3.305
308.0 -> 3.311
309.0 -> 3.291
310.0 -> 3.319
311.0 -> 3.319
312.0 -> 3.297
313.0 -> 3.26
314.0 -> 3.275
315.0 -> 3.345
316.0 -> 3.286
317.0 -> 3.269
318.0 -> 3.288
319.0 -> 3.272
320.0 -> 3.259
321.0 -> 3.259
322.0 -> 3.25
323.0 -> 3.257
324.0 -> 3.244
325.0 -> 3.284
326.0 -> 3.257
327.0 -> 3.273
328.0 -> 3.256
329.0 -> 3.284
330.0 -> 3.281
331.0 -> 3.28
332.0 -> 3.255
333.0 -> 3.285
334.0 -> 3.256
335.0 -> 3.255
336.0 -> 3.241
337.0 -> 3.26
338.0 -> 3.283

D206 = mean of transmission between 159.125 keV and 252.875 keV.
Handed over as 3.33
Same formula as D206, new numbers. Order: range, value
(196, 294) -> 3.08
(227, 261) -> 3.34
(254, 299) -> 3.31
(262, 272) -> 3.3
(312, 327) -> 3.27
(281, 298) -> 3.3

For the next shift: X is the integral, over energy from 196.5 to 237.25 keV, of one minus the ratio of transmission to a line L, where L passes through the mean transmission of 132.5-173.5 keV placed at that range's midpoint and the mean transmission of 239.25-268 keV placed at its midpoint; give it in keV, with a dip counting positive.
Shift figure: 9.0 keV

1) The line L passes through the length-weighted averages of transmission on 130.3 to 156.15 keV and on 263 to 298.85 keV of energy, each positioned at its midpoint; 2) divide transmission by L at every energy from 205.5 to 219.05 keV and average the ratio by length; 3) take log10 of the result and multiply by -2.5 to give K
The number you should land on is 0.43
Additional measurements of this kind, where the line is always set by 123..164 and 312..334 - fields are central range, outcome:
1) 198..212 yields 0.414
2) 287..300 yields 0.008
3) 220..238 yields 0.090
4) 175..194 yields -0.124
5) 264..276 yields 0.020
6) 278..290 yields 0.011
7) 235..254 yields 0.012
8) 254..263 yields 0.012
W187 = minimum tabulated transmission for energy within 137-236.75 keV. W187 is 2.212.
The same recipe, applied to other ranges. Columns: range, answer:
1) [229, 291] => 3.194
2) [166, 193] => 3.191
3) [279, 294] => 3.277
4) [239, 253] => 3.336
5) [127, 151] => 3.246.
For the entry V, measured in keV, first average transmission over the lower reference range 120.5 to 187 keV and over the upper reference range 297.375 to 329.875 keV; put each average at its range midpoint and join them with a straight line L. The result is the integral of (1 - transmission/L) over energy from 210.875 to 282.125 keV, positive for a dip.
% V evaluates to 6.3 keV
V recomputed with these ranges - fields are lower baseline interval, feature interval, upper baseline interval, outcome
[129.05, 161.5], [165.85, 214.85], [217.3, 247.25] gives 0.5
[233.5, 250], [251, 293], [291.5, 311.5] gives 0.3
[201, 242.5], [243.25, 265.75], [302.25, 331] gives -2.8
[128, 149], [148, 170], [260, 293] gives -1.7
